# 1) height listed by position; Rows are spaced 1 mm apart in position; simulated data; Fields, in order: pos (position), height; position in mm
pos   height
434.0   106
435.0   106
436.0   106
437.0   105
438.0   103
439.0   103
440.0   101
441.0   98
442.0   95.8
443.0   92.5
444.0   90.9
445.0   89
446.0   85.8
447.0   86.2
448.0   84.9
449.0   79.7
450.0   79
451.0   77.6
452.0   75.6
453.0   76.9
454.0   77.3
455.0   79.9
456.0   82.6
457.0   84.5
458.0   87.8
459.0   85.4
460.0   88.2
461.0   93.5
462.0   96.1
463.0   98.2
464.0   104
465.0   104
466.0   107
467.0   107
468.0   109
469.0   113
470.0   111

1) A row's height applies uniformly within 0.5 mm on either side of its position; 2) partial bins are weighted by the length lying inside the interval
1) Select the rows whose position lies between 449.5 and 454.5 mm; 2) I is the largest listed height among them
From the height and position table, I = 79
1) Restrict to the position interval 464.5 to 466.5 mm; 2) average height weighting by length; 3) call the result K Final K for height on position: 106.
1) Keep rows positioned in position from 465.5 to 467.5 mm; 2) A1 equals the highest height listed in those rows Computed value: 107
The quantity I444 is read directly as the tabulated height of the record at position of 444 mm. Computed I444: 90.9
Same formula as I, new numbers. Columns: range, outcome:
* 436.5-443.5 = 105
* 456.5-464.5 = 104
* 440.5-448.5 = 98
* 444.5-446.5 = 89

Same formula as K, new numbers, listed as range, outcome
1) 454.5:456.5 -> 81.2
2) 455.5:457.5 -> 83.5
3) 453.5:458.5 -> 82.4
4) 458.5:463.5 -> 92.3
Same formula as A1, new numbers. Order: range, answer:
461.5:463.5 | 98.2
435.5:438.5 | 106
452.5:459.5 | 87.8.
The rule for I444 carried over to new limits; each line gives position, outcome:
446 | 85.8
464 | 104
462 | 96.1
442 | 95.8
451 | 77.6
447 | 86.2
